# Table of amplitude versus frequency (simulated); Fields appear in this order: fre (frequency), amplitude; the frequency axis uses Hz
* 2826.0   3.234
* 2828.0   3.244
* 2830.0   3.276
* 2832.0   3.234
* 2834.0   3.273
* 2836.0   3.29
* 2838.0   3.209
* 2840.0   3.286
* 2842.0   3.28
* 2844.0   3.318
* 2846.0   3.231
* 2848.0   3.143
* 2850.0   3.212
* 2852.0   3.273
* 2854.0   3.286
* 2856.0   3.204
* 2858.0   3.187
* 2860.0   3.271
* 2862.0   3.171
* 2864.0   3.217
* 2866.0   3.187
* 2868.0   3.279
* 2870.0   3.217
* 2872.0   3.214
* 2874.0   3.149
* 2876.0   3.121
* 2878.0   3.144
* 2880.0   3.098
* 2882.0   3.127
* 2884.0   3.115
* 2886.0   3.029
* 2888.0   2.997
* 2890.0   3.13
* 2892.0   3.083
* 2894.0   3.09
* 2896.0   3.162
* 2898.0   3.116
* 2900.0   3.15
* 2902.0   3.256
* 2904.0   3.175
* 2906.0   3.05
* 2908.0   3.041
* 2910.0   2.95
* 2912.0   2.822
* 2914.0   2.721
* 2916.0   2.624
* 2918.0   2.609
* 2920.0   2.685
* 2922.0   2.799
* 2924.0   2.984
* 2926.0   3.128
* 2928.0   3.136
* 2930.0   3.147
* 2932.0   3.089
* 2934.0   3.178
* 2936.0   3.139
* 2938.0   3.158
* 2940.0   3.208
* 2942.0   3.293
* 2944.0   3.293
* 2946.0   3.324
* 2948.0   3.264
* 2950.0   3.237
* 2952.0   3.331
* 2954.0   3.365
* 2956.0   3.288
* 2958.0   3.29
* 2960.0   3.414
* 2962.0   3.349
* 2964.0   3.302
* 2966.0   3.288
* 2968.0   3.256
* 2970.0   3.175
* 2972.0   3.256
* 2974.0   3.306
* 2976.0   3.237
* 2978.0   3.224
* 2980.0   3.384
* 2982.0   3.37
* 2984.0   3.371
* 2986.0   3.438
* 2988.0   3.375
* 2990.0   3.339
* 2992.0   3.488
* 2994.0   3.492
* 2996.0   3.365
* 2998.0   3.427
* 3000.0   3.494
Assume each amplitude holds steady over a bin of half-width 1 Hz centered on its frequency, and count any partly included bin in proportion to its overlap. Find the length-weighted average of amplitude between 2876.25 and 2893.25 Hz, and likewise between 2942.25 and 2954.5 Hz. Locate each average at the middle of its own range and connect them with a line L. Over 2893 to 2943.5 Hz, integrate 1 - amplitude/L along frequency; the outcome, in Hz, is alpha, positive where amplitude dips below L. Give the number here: 2.7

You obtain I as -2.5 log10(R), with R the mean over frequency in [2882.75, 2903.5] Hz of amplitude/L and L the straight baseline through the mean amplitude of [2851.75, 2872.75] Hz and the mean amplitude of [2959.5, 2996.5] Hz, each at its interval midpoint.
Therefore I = 0.05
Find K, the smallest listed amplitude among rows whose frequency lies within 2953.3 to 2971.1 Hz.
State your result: 3.175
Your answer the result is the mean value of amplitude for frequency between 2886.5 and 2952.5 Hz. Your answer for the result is 3.07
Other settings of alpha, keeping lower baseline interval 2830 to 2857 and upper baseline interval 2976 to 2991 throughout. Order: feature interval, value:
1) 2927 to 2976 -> 1.08 Hz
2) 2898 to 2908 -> 0.46 Hz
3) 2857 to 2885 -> 0.78 Hz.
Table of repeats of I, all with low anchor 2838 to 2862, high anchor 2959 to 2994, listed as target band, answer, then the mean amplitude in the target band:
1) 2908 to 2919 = 0.18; 2.77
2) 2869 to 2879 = 0.03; 3.17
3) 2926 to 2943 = 0.05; 3.17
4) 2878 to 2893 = 0.06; 3.09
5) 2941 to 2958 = 0.00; 3.3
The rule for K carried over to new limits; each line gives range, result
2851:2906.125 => 2.997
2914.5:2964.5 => 2.609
